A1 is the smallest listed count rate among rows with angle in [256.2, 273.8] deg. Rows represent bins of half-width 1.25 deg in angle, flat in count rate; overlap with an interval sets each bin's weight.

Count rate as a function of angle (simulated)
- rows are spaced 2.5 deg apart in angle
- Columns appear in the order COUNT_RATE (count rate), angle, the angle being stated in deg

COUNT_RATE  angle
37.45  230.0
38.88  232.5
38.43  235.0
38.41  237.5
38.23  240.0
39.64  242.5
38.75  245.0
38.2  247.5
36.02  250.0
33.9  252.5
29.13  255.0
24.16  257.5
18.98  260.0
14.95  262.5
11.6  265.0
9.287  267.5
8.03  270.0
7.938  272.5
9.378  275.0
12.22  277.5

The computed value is 7.938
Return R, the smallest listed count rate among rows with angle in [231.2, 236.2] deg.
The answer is 38.43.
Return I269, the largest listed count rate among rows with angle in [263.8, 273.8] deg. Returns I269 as 11.6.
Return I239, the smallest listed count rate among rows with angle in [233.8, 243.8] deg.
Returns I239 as 38.23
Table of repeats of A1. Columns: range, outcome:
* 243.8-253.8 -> 33.9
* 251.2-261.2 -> 18.98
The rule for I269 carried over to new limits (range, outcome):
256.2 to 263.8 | 24.16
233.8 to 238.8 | 38.43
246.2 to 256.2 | 38.2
